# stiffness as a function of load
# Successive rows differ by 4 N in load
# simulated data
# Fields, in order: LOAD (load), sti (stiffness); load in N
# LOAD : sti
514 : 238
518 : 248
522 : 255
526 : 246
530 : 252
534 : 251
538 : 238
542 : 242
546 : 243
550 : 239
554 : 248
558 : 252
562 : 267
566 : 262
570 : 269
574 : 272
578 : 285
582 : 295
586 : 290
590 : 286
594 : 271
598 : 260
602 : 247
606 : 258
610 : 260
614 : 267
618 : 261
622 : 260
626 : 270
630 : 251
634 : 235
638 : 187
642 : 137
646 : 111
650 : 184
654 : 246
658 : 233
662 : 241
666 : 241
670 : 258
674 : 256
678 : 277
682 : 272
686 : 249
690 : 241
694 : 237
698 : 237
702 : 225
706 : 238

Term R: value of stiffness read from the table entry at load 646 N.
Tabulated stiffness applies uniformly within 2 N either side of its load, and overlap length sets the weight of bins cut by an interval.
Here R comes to 111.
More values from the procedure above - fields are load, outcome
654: 246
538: 238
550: 239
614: 267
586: 290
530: 252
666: 241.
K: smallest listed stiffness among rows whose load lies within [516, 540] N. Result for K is 238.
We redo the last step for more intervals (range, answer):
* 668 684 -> 256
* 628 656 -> 111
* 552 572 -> 248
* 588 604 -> 247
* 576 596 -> 271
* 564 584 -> 262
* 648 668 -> 184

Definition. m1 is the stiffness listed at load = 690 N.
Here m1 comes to 241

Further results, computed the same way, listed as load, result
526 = 246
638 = 187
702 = 225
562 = 267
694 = 237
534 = 251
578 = 285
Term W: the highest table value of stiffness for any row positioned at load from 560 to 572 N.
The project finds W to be 269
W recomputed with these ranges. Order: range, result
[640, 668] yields 246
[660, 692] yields 277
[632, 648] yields 235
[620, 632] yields 270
